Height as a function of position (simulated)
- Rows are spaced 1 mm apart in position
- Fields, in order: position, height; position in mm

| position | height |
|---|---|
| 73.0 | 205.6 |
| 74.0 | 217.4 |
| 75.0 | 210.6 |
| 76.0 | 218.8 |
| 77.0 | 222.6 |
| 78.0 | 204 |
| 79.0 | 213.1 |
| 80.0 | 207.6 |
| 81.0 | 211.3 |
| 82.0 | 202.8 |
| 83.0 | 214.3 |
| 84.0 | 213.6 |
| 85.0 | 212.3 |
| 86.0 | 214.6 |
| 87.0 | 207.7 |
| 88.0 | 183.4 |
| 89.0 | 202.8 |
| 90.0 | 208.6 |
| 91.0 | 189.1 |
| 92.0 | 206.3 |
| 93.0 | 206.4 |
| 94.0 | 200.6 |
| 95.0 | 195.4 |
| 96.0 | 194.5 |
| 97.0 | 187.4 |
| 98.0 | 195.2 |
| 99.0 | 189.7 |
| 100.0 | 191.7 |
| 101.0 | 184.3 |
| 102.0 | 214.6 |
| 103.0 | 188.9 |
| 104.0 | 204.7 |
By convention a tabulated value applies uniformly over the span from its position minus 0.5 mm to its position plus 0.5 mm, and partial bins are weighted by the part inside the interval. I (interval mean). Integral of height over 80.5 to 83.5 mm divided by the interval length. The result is 209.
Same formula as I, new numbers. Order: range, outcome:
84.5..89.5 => 204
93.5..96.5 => 197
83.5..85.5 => 213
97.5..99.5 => 192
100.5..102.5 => 199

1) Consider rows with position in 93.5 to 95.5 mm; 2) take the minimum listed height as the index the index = 195.4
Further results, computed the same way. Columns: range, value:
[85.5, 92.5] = 183.4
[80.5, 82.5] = 202.8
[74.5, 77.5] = 210.6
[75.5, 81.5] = 204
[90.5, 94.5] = 189.1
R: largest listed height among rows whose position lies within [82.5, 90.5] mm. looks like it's 214.6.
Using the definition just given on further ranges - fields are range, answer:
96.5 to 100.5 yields 195.2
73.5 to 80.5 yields 222.6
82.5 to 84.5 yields 214.3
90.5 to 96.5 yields 206.4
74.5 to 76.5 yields 218.8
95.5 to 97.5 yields 194.5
